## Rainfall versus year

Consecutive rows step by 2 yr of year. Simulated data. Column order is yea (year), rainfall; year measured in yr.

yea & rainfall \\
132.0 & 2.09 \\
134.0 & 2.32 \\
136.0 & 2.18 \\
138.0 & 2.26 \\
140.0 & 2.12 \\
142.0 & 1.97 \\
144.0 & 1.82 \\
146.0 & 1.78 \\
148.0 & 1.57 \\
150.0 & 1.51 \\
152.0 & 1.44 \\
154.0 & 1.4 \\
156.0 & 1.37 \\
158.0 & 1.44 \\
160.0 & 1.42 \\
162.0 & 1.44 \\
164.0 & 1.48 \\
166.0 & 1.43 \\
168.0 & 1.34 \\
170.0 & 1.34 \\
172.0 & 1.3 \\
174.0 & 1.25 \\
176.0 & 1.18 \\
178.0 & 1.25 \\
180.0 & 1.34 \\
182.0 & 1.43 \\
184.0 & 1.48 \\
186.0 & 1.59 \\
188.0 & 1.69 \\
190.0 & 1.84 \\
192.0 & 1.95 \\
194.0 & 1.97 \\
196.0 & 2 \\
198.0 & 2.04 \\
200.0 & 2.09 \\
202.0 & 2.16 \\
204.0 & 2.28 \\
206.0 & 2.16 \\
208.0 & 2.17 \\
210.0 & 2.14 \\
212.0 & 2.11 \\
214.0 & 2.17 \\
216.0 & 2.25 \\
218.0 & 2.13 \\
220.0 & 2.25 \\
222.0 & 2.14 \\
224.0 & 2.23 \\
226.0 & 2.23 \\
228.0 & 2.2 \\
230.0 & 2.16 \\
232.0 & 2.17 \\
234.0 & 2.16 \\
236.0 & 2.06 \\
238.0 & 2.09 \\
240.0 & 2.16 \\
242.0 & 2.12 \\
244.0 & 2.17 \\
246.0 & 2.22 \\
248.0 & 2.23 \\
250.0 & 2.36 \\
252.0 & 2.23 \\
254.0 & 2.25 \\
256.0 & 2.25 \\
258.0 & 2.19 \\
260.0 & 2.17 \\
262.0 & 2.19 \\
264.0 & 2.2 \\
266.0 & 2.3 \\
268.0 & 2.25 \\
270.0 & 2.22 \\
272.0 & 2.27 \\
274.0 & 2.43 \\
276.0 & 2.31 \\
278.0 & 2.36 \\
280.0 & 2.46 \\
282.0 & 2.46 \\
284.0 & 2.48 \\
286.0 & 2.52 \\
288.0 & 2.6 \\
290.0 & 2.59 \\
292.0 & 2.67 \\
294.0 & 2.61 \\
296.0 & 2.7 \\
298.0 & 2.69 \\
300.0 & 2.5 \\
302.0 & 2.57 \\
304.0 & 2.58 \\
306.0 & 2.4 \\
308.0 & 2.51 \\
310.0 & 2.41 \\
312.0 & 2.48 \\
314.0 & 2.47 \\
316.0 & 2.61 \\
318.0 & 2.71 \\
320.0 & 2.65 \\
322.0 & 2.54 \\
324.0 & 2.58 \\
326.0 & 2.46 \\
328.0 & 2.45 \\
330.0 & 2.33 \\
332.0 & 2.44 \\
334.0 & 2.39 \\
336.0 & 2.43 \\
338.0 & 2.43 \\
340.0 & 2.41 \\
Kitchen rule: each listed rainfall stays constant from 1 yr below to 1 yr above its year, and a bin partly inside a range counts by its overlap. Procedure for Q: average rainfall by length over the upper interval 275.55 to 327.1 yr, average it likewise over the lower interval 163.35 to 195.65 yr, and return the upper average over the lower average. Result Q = 1.7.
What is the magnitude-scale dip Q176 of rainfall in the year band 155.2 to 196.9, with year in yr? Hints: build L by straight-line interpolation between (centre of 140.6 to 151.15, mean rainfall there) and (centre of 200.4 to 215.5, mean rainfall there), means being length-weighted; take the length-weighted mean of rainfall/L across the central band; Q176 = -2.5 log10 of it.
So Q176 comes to 0.287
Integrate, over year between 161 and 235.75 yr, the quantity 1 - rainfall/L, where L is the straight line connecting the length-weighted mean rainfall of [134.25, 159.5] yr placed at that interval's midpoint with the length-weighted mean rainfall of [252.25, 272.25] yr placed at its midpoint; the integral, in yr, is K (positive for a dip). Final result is 4.56 yr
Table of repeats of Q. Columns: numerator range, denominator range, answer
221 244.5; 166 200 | 1.37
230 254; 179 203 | 1.21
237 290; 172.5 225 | 1.21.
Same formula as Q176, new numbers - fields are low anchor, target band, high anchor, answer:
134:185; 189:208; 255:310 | -0.13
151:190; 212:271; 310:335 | -0.15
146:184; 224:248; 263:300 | -0.07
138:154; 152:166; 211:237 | 0.27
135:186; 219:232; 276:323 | -0.10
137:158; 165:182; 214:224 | 0.39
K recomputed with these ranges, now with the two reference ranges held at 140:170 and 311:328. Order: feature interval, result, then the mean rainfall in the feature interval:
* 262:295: -1.6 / 2.41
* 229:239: -0.5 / 2.13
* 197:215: -2.8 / 2.15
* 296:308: -0.5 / 2.56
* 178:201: 0.2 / 1.74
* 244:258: -0.7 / 2.25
